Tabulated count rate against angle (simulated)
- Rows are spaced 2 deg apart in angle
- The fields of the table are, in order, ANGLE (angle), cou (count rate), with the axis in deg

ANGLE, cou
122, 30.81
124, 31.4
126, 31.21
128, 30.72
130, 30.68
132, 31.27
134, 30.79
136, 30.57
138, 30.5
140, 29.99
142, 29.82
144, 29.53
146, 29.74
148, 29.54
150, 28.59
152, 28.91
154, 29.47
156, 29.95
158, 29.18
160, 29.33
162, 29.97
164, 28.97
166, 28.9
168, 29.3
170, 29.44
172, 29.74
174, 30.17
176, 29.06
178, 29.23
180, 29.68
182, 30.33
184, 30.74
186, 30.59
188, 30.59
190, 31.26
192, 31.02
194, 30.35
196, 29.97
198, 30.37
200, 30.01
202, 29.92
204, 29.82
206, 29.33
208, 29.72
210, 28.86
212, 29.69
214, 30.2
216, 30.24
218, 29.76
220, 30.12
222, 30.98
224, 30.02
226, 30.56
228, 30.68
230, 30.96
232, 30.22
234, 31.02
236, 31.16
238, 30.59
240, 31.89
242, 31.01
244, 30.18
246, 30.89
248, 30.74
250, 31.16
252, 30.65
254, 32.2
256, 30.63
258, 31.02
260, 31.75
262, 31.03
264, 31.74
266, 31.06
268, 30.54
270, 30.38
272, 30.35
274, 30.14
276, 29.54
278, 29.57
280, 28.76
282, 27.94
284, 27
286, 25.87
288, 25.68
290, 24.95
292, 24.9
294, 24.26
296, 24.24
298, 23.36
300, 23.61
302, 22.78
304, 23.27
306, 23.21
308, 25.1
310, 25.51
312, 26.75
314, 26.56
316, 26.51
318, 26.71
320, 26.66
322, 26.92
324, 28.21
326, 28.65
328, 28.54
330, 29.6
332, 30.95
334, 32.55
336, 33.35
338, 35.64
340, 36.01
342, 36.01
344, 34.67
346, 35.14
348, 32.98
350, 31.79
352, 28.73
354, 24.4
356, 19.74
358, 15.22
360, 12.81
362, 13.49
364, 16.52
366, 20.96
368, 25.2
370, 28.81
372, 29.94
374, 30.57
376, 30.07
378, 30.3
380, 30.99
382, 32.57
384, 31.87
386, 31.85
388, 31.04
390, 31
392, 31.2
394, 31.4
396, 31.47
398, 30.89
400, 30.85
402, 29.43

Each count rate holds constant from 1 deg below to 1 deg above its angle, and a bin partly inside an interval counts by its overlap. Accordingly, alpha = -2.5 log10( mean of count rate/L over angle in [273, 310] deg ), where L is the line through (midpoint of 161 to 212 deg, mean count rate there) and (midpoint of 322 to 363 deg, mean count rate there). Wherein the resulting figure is 0.12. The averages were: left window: 29.9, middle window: 25.8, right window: 28.4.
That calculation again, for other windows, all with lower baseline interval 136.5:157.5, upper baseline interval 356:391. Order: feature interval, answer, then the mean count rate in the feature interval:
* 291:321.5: 0.09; 24.9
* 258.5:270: -0.13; 31.1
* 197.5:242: -0.07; 30.3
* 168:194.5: -0.04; 30.1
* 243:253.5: -0.11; 30.8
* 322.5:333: -0.10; 29.1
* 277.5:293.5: 0.03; 26.7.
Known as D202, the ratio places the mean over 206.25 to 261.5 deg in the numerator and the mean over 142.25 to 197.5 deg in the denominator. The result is 1.03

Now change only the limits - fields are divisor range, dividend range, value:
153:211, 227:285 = 1.02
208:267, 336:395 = 0.92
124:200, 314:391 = 0.94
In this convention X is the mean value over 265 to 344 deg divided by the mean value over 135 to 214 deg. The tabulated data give 0.9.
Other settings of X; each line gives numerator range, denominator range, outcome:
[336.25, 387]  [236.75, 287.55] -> 0.92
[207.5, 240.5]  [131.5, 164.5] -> 1.02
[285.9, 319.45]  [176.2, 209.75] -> 0.83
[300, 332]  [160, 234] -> 0.88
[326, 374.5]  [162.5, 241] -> 0.92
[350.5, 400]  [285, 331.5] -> 1.04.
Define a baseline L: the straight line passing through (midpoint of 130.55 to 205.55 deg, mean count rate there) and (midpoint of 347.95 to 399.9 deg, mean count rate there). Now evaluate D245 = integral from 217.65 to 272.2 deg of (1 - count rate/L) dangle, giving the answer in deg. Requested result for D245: -3.8 deg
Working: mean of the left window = 29.9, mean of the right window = 27.1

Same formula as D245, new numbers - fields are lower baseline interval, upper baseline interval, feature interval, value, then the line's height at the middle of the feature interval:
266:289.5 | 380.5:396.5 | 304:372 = 7.08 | 30.3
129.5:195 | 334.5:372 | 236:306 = -0.91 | 28.2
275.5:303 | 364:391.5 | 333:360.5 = -1.55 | 28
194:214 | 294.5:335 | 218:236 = -0.90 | 29.1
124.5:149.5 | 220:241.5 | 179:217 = 0.60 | 30.6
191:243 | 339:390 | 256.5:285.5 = -0.61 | 29.4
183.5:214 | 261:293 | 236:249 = -0.69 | 29.3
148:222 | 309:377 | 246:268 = -1.82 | 28.8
